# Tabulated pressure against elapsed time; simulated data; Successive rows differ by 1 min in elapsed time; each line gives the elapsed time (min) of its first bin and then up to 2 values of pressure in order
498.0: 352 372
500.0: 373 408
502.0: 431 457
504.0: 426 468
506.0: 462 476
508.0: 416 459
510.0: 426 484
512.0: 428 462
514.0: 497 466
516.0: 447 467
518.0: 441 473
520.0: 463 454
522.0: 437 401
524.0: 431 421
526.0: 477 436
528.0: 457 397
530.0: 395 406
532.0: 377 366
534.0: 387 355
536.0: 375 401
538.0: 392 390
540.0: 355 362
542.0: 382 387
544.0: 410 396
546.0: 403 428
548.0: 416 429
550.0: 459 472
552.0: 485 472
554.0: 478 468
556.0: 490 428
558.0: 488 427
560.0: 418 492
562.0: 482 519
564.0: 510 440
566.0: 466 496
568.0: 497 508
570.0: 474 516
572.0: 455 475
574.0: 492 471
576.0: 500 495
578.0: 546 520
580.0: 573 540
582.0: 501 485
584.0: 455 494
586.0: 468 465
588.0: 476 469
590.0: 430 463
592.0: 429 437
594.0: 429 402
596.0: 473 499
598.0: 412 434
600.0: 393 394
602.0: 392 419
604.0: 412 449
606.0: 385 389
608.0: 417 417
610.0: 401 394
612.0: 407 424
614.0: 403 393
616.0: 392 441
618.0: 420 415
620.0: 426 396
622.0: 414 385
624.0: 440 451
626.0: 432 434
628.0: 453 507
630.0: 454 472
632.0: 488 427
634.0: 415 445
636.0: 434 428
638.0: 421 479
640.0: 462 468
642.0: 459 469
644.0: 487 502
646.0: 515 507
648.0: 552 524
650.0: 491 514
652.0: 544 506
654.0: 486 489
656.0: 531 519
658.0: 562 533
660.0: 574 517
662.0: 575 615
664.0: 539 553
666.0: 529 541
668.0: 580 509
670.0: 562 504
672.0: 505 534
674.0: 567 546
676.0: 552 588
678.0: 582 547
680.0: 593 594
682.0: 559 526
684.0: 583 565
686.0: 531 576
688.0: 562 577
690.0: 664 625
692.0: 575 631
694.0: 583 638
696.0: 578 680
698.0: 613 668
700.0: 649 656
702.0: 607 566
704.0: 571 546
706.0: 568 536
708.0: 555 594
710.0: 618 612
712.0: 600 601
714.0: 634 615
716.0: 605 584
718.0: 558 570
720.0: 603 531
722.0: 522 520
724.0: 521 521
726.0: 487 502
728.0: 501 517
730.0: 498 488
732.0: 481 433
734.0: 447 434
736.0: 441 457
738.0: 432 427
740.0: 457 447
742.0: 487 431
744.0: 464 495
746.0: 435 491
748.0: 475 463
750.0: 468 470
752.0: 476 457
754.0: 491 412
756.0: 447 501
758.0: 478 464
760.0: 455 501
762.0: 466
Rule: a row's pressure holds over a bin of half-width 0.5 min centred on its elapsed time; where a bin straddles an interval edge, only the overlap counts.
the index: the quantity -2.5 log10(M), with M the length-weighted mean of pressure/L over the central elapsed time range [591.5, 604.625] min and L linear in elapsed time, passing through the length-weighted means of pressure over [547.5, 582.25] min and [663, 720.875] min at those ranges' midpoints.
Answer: 0.19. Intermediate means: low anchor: 483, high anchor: 581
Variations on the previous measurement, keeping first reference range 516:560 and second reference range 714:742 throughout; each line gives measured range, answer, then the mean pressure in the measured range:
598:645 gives 0.075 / 430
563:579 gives -0.124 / 491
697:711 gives -0.207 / 600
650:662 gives -0.110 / 526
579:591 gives -0.100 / 487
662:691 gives -0.162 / 561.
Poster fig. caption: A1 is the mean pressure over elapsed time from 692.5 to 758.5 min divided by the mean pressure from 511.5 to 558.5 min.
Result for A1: 1.23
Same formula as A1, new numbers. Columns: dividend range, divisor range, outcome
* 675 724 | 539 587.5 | 1.26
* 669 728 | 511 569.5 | 1.32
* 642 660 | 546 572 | 1.10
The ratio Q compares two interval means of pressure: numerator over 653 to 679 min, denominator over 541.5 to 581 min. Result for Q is 1.16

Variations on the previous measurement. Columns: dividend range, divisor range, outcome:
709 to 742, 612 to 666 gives 1.10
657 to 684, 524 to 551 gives 1.37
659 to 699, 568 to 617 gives 1.27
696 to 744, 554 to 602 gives 1.15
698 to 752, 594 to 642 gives 1.23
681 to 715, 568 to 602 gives 1.26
